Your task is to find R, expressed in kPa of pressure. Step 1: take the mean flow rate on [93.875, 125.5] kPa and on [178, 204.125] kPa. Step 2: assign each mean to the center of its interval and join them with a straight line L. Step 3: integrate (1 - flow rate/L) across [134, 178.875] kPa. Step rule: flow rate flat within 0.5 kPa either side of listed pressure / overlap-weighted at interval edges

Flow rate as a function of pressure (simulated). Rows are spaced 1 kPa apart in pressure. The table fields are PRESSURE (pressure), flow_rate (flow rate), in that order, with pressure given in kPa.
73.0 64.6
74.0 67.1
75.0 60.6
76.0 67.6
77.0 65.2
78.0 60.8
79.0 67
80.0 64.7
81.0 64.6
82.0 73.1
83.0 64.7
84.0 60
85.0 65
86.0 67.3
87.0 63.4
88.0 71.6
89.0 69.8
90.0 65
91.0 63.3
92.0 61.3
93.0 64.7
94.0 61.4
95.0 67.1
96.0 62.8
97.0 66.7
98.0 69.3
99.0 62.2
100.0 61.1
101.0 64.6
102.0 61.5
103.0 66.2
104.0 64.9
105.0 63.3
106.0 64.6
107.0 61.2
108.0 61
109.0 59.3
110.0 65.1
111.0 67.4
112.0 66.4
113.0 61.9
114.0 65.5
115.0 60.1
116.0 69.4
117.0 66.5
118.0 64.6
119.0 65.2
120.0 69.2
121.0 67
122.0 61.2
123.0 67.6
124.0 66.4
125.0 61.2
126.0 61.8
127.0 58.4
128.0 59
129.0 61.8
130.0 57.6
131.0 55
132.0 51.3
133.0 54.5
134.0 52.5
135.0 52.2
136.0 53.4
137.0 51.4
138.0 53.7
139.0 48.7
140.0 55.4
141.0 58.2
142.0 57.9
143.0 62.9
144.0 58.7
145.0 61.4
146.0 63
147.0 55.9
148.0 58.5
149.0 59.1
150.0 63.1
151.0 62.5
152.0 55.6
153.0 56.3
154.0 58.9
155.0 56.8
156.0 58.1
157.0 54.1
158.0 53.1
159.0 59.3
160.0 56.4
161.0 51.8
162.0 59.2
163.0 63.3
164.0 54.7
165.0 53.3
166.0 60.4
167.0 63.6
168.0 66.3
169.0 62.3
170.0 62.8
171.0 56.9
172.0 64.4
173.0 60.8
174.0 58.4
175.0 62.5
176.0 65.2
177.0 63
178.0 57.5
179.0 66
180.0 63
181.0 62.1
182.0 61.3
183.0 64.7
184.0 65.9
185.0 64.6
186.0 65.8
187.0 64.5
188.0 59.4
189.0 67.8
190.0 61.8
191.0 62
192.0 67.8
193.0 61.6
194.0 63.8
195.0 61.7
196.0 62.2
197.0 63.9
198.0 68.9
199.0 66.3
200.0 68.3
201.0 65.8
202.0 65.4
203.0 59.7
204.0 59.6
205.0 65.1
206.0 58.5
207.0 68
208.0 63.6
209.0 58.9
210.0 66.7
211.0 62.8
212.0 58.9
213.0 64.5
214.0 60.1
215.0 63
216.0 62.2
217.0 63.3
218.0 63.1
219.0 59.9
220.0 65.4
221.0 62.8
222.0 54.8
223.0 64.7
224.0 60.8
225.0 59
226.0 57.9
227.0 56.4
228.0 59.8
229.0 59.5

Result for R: 4.0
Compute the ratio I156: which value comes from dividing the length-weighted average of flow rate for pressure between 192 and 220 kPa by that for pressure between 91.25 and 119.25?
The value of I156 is 0.99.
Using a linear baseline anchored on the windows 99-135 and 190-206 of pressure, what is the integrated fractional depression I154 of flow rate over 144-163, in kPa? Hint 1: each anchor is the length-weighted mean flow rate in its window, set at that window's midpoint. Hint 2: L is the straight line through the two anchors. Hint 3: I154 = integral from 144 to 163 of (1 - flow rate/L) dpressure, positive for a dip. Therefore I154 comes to 1.5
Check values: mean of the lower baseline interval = 62.3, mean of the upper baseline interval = 63.9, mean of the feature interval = 58.1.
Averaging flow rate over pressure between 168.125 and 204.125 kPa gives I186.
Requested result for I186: 63.3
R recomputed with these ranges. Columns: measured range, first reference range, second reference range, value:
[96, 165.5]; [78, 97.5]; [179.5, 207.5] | 4.95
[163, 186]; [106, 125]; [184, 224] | 0.65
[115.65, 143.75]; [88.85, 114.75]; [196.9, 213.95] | 2.01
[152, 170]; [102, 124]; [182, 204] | 1.73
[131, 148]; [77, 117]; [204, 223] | 2.14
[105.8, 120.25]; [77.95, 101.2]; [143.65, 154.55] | -0.36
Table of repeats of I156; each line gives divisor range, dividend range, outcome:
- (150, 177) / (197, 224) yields 1.06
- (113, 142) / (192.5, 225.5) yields 1.05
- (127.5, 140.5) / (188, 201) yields 1.19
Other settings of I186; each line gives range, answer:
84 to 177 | 61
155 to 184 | 60.2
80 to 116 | 64.6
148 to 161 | 57.6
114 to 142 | 59.5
